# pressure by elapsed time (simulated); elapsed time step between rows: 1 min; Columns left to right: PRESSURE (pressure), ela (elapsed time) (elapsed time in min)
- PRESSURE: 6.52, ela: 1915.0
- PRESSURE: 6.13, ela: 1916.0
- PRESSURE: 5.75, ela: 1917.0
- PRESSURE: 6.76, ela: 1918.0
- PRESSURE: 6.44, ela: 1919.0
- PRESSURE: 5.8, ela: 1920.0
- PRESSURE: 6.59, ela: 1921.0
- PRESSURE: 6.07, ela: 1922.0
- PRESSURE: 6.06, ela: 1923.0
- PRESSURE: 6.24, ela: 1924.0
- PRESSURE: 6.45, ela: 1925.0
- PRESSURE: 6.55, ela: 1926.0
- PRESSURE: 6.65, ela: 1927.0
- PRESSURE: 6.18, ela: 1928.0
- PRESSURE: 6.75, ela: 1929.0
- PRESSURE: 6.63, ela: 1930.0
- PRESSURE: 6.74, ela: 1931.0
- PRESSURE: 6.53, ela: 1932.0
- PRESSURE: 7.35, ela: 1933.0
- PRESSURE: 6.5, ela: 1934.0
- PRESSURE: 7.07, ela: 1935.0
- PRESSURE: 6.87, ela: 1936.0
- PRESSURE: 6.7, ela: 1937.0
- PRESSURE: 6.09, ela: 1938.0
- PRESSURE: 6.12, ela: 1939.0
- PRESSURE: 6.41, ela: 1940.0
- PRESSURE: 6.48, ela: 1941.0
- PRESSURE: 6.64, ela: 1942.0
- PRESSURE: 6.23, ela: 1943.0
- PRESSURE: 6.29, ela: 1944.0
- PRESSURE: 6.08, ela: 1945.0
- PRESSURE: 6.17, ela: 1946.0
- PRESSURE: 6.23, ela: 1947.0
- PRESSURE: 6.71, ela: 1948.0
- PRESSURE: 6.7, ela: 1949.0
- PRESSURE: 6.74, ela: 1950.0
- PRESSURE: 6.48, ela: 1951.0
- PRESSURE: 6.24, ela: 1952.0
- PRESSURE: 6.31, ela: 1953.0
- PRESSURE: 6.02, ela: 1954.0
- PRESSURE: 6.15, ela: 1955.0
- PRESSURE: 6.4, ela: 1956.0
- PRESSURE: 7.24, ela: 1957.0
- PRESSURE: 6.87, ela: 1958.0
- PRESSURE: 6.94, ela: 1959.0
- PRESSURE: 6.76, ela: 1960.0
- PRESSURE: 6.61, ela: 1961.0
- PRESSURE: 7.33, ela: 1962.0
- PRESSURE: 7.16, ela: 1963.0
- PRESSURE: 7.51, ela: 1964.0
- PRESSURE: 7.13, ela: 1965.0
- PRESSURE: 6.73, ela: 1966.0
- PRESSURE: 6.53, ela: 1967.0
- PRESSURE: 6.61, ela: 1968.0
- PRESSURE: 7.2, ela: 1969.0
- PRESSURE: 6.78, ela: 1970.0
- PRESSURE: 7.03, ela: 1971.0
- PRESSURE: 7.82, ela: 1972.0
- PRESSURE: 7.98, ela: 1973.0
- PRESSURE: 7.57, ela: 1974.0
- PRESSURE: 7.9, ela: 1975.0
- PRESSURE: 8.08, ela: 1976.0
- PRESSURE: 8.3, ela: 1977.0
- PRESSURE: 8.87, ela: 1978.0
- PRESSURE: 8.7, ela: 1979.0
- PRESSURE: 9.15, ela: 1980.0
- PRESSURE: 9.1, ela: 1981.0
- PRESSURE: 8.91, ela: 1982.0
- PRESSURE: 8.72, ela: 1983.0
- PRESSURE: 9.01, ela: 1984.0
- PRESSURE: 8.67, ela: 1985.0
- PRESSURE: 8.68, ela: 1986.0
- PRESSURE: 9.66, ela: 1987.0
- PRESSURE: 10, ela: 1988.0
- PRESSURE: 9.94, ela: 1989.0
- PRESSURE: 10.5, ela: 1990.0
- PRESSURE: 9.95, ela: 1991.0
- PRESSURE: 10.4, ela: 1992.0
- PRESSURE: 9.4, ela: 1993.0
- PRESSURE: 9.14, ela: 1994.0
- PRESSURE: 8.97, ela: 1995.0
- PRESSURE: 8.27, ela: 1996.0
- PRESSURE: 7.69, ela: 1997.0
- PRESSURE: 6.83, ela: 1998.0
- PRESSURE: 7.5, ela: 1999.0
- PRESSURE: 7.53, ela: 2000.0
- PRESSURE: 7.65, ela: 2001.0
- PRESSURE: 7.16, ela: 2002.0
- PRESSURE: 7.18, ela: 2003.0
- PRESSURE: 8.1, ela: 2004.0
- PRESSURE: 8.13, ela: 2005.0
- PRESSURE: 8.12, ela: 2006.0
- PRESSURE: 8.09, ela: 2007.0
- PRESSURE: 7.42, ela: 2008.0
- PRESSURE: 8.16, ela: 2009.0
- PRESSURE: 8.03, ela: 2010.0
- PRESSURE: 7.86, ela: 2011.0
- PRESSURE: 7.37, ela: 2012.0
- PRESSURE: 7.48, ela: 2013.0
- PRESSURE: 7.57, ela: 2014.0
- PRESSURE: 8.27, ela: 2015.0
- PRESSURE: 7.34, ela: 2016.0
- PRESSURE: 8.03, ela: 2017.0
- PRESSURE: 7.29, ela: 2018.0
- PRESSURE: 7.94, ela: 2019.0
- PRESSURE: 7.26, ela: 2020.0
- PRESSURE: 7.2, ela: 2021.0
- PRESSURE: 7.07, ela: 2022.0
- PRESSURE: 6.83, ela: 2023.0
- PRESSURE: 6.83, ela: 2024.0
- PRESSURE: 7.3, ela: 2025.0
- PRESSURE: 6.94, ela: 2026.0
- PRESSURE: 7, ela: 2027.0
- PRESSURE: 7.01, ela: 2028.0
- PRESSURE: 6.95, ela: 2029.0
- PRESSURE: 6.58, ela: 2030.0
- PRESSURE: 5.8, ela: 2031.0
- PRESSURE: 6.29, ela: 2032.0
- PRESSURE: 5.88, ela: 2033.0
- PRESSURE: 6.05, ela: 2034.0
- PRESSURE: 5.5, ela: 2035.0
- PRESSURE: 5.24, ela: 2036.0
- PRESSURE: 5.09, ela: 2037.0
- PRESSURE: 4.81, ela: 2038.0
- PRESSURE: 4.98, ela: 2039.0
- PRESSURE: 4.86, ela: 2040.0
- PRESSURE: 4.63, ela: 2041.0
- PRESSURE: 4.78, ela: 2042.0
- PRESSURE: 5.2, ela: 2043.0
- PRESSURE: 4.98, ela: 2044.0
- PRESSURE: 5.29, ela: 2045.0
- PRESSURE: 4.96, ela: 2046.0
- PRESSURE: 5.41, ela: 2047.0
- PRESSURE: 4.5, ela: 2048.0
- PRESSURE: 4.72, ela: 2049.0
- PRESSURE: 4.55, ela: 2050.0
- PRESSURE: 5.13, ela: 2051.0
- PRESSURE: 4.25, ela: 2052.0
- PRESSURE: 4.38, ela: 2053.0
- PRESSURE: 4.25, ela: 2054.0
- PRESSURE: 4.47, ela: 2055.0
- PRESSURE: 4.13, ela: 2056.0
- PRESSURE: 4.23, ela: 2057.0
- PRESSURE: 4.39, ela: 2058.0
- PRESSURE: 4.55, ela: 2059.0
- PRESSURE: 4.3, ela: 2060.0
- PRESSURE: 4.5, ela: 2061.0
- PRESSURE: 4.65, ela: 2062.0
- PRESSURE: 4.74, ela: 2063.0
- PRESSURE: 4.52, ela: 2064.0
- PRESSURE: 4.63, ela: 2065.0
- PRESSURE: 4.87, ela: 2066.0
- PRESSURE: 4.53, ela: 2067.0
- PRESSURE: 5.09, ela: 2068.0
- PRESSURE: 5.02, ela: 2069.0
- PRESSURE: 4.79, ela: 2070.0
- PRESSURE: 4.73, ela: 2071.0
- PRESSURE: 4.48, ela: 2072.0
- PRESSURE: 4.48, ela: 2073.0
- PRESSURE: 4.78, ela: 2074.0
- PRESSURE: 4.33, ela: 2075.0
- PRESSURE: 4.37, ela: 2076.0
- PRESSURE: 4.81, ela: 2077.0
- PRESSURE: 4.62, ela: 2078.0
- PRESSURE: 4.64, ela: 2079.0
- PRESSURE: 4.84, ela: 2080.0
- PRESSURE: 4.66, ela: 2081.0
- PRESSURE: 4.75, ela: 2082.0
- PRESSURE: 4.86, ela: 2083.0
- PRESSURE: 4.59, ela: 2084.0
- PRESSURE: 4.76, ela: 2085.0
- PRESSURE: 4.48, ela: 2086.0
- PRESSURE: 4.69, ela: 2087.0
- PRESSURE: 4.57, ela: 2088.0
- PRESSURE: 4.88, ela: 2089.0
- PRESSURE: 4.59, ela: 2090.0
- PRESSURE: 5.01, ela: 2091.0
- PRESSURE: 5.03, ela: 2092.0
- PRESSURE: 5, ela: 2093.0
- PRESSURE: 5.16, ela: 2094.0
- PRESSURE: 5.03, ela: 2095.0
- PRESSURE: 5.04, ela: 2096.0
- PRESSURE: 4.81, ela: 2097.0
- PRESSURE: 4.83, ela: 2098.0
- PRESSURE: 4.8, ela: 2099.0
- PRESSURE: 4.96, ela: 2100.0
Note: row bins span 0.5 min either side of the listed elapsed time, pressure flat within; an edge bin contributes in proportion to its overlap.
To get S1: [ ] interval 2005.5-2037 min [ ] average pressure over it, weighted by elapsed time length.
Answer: 7.09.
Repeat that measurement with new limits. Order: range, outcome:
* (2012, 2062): 5.78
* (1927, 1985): 7.07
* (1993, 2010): 7.92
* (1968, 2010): 8.37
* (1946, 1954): 6.44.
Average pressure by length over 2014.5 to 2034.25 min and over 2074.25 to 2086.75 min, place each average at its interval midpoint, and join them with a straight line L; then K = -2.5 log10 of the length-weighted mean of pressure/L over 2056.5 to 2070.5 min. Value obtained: 0.16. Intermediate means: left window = 7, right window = 4.65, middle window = 4.63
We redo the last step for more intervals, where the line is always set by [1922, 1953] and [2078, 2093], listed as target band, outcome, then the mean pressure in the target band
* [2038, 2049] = 0.063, 4.94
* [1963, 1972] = -0.144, 7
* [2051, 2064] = 0.146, 4.44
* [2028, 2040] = -0.079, 5.76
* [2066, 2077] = 0.053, 4.68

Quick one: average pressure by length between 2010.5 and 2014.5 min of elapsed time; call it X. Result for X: 7.57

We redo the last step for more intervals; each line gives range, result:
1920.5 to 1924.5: 6.24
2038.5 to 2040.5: 4.92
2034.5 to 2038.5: 5.16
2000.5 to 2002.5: 7.41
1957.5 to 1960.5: 6.86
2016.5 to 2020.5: 7.63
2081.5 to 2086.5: 4.69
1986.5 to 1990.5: 10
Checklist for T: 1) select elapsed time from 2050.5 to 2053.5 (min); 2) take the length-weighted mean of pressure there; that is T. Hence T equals 4.59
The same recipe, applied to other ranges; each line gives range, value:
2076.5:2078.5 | 4.71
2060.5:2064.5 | 4.6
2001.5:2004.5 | 7.48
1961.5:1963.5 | 7.25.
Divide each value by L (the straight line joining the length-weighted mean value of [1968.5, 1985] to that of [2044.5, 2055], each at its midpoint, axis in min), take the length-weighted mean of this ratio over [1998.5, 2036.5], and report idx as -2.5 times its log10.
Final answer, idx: -0.15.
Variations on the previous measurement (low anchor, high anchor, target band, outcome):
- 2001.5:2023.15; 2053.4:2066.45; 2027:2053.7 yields 0.09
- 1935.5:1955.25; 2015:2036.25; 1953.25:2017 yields -0.20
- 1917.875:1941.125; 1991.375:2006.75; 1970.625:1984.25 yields -0.10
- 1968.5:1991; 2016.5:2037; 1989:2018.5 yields -0.07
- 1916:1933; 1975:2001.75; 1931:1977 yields 0.11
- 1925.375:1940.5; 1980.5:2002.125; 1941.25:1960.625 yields 0.13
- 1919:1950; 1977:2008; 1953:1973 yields 0.10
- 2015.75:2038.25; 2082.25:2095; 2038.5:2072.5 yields 0.23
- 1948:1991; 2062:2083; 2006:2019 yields -0.20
